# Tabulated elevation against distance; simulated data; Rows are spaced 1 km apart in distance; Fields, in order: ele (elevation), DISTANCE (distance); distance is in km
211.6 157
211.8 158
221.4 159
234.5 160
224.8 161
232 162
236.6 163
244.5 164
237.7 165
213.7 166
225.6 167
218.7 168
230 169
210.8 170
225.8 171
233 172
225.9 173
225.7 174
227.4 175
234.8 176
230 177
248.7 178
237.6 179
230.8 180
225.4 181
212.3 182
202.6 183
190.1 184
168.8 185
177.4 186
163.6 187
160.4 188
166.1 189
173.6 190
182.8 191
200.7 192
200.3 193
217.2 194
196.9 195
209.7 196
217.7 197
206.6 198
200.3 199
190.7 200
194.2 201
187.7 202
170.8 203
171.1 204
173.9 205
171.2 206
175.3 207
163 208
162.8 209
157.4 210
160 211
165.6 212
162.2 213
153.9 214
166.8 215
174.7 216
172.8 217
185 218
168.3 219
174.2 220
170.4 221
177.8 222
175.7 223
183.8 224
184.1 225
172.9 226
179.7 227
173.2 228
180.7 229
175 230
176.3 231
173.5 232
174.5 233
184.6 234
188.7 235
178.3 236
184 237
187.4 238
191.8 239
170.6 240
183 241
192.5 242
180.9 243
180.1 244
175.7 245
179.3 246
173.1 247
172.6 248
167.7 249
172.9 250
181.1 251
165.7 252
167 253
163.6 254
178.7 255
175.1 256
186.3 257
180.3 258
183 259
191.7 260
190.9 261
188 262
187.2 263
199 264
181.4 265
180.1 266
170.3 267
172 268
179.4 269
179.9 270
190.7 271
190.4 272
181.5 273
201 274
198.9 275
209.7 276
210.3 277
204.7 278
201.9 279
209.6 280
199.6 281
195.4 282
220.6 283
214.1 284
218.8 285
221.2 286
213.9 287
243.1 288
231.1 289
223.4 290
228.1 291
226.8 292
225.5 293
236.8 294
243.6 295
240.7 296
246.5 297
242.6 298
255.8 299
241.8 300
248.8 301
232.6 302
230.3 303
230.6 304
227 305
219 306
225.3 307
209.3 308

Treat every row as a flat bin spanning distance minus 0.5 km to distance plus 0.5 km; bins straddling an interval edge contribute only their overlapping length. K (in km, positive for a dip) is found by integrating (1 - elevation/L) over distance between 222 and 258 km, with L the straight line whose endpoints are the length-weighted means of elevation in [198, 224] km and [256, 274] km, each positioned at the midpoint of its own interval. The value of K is 0.3 km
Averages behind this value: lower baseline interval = 174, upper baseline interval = 184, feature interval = 178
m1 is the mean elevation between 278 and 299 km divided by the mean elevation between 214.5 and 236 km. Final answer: 1.27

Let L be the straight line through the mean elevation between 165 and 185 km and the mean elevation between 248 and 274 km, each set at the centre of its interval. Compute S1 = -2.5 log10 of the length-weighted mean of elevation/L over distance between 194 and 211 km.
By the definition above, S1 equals 0.14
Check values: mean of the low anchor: 223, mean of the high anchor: 180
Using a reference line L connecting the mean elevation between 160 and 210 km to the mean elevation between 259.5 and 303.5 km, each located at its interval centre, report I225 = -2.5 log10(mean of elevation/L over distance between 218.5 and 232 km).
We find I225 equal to 0.177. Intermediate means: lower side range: 204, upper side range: 211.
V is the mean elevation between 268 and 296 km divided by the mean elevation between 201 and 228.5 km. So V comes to 1.23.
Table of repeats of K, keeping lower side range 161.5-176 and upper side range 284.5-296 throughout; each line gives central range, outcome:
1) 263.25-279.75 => 2.73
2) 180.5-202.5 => 3.39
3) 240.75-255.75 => 3.49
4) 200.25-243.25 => 9.93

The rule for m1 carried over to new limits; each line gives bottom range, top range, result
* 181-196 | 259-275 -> 0.99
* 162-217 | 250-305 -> 1.04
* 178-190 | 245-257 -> 0.89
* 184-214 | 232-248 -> 1.00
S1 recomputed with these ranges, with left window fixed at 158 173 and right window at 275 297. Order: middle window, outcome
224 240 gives 0.23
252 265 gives 0.21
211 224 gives 0.30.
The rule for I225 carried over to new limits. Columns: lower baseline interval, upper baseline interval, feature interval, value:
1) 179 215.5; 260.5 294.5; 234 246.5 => 0.070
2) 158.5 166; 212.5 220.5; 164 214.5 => 0.017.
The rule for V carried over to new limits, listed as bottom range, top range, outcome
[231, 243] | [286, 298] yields 1.28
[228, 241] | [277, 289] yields 1.19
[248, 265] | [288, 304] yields 1.32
